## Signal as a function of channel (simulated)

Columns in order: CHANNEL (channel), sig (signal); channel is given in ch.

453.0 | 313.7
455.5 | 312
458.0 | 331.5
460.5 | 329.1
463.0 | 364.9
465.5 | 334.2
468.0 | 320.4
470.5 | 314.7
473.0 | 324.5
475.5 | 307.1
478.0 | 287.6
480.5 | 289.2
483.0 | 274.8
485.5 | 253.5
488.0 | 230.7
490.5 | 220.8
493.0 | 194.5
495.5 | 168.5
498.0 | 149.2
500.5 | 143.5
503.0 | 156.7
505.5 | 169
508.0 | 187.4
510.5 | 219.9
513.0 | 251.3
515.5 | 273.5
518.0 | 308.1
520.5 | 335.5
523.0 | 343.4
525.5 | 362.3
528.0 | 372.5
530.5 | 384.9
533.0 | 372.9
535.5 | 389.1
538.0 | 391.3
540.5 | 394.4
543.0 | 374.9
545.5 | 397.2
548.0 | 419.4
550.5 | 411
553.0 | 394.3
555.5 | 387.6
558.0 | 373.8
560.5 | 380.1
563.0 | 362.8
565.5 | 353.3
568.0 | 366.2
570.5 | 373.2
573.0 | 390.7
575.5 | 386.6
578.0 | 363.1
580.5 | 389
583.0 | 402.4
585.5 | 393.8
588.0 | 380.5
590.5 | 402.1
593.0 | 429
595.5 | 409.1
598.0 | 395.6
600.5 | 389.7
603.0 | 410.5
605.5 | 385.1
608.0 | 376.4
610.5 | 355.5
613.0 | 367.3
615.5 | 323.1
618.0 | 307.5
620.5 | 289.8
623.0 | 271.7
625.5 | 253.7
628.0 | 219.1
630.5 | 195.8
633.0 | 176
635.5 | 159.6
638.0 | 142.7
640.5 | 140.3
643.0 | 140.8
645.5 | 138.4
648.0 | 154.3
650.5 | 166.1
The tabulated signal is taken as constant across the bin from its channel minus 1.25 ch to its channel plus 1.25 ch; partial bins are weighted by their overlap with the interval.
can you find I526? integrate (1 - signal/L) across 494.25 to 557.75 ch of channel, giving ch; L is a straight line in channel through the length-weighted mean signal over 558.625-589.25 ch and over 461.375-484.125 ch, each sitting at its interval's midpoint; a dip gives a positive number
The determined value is 7.1 ch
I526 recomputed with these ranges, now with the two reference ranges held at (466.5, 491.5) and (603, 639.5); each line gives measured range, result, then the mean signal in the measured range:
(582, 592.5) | -4.5 ch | 397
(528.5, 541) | -4.6 ch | 385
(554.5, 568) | -4.4 ch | 371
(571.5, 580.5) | -3.3 ch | 381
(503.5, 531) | -0.4 ch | 285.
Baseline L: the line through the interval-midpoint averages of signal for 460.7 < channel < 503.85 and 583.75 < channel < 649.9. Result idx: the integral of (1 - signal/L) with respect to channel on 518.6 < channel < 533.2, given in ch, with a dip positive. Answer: -4.87 ch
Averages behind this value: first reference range 258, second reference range 292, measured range 359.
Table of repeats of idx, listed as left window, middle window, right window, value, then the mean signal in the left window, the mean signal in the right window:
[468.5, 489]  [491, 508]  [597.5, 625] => 7.38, 287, 348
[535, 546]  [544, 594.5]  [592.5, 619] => -0.60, 389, 376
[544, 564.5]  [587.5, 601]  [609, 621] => -1.95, 390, 332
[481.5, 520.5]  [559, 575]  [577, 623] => -2.51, 218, 373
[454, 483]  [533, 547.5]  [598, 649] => -4.80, 318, 264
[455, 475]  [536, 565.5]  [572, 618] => -1.87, 329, 384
